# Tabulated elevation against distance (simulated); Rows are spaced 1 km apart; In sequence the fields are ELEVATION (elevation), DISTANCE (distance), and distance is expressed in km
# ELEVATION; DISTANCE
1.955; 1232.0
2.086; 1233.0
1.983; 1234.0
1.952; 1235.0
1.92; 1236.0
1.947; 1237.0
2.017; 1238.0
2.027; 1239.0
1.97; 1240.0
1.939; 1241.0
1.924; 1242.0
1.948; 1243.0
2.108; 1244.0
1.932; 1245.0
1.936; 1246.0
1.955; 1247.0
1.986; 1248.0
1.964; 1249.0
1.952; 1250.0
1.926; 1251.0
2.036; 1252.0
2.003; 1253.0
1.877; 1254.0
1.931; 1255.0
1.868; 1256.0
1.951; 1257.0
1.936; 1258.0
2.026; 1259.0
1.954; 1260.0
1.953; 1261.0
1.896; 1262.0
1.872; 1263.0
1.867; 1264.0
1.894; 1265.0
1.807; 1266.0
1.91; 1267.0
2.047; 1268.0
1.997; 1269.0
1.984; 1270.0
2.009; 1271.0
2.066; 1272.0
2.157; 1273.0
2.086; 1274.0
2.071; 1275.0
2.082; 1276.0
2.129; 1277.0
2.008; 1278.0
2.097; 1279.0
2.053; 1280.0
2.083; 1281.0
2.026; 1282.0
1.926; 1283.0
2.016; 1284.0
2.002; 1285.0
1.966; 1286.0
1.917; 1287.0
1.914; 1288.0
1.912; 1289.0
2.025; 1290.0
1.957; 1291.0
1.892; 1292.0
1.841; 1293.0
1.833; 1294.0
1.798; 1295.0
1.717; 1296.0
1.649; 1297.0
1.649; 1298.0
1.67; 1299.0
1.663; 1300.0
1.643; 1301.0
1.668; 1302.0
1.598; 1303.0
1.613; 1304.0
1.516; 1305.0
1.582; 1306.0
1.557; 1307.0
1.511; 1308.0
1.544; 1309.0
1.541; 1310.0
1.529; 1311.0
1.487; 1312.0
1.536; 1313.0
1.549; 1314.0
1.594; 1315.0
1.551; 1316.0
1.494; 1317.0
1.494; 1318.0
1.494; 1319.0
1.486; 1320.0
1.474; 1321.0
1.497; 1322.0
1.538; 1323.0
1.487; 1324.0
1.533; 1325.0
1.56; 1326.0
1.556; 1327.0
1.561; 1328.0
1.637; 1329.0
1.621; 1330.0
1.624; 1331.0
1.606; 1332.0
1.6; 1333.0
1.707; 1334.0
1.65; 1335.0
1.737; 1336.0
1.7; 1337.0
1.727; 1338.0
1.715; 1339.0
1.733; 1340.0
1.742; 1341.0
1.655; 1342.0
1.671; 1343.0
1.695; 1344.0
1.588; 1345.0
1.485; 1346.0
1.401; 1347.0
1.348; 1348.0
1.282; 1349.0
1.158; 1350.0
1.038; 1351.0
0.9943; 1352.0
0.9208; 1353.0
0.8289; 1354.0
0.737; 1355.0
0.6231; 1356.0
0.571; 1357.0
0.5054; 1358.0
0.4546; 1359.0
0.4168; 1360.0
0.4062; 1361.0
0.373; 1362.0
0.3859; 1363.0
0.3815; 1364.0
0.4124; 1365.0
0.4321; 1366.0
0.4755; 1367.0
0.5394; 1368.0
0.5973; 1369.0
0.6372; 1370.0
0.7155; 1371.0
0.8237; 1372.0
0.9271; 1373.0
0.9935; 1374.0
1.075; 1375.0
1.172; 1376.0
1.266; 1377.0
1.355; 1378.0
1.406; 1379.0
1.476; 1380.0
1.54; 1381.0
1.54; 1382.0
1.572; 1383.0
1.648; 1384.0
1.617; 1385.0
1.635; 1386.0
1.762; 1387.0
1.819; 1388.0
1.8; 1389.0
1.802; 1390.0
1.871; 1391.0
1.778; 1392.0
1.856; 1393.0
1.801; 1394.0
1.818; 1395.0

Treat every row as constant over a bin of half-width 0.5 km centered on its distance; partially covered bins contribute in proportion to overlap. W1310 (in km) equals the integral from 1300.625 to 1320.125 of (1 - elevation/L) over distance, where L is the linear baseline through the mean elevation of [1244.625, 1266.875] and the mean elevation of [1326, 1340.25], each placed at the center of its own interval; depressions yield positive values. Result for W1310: 2.07 km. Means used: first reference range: 1.93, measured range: 1.55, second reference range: 1.65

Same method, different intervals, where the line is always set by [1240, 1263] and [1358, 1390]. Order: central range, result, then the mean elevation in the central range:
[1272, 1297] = -4.0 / 1.97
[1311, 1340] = -4.1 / 1.58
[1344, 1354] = -0.2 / 1.25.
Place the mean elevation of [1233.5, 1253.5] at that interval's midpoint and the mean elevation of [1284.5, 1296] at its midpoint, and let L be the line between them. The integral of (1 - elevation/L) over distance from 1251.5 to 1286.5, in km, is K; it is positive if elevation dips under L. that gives -1.0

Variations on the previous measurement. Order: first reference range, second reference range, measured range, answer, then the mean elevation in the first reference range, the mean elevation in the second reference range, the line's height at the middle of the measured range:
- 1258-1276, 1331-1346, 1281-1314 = 1.92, 1.98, 1.67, 1.85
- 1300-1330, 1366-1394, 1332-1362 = 4.34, 1.55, 1.31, 1.43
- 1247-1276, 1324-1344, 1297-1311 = 1.44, 1.97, 1.65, 1.78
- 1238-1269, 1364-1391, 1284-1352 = -2.93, 1.95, 1.19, 1.55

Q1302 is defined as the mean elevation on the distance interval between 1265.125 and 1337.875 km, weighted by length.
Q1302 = 1.75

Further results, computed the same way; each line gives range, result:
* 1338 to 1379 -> 0.978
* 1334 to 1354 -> 1.48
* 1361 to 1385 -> 0.948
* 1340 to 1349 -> 1.57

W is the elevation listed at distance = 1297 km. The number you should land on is 1.649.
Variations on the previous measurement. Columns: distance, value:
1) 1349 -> 1.282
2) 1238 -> 2.017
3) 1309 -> 1.544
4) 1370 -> 0.6372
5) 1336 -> 1.737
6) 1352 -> 0.9943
